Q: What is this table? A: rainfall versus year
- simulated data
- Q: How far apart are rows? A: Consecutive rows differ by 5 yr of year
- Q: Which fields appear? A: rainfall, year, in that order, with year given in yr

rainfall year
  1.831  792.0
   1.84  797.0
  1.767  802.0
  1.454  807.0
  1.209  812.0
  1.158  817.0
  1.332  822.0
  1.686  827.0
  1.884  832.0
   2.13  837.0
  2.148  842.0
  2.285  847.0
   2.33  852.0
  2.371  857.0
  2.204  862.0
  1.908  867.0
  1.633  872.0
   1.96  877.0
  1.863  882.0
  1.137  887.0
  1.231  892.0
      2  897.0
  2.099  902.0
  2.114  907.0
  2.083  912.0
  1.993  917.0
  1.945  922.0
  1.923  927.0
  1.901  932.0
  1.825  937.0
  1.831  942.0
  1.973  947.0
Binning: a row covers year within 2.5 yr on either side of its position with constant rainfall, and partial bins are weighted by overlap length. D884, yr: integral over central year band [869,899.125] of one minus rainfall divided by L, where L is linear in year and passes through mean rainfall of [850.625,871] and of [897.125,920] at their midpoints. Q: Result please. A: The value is 6.7 yr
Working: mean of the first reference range 2.15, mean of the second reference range 2.06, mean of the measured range 1.64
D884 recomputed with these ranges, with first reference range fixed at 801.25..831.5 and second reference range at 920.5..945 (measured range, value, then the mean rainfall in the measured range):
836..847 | -4.5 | 2.17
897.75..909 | -2.0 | 2.09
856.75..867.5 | -3.6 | 2.16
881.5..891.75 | 2.0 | 1.37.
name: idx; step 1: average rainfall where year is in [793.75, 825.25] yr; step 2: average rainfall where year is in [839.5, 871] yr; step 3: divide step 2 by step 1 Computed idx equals 1.5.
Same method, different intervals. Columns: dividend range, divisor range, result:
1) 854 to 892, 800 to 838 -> 1.18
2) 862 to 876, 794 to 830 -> 1.24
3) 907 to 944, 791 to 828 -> 1.28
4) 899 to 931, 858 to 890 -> 1.12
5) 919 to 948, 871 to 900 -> 1.15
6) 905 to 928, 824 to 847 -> 1.02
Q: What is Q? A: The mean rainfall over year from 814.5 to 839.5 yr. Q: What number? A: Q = 1.64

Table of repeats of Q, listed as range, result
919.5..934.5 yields 1.92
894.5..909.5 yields 2.07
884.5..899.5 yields 1.46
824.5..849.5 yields 2.03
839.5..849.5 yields 2.22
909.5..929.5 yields 1.99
